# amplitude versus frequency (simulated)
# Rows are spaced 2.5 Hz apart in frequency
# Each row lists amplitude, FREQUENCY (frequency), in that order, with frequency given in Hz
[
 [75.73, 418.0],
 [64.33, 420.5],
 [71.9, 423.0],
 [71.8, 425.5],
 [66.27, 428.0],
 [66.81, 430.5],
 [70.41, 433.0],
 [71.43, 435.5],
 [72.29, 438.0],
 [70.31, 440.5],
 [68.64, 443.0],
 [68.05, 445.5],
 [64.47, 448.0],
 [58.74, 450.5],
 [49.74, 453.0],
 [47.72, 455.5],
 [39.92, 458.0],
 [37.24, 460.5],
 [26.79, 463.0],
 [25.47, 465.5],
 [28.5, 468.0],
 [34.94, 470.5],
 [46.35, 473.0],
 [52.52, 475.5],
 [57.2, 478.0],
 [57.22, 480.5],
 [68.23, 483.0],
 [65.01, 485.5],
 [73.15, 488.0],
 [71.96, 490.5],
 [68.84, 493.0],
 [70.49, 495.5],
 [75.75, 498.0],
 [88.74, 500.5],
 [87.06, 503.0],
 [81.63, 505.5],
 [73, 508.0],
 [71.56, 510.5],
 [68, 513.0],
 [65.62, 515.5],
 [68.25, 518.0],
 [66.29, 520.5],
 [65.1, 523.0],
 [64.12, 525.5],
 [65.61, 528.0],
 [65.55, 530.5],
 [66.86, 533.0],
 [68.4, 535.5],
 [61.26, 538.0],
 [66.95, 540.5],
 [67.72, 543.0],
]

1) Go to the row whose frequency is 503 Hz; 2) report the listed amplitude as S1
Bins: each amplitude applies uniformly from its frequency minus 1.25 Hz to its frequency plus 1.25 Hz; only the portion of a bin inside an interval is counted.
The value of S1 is 87.06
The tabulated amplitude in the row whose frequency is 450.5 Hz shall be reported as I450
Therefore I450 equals 58.74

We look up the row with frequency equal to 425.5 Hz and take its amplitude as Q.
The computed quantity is 71.8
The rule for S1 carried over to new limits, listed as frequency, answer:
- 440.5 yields 70.31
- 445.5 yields 68.05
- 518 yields 68.25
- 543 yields 67.72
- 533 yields 66.86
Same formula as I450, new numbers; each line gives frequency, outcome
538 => 61.26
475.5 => 52.52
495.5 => 70.49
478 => 57.2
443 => 68.64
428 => 66.27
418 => 75.73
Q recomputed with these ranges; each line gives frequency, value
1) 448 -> 64.47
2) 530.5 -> 65.55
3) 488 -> 73.15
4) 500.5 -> 88.74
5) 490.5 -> 71.96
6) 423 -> 71.9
